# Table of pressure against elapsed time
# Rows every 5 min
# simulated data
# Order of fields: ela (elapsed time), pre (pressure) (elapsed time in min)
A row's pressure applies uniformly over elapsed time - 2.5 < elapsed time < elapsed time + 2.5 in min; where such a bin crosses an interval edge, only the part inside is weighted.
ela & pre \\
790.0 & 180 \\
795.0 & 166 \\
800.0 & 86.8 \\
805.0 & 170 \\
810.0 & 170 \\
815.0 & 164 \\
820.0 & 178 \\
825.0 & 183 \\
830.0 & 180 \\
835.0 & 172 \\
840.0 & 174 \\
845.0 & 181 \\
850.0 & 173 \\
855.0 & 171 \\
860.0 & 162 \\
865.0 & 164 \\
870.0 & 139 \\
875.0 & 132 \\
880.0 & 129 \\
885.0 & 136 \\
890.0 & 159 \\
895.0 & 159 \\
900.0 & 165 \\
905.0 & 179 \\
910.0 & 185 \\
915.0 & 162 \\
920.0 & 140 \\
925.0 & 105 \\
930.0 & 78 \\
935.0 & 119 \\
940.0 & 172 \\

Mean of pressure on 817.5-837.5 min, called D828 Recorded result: 178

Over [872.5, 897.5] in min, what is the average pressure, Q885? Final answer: 143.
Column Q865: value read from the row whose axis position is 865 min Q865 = 164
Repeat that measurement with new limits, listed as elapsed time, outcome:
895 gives 159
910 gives 185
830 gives 180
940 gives 172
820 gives 178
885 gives 136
